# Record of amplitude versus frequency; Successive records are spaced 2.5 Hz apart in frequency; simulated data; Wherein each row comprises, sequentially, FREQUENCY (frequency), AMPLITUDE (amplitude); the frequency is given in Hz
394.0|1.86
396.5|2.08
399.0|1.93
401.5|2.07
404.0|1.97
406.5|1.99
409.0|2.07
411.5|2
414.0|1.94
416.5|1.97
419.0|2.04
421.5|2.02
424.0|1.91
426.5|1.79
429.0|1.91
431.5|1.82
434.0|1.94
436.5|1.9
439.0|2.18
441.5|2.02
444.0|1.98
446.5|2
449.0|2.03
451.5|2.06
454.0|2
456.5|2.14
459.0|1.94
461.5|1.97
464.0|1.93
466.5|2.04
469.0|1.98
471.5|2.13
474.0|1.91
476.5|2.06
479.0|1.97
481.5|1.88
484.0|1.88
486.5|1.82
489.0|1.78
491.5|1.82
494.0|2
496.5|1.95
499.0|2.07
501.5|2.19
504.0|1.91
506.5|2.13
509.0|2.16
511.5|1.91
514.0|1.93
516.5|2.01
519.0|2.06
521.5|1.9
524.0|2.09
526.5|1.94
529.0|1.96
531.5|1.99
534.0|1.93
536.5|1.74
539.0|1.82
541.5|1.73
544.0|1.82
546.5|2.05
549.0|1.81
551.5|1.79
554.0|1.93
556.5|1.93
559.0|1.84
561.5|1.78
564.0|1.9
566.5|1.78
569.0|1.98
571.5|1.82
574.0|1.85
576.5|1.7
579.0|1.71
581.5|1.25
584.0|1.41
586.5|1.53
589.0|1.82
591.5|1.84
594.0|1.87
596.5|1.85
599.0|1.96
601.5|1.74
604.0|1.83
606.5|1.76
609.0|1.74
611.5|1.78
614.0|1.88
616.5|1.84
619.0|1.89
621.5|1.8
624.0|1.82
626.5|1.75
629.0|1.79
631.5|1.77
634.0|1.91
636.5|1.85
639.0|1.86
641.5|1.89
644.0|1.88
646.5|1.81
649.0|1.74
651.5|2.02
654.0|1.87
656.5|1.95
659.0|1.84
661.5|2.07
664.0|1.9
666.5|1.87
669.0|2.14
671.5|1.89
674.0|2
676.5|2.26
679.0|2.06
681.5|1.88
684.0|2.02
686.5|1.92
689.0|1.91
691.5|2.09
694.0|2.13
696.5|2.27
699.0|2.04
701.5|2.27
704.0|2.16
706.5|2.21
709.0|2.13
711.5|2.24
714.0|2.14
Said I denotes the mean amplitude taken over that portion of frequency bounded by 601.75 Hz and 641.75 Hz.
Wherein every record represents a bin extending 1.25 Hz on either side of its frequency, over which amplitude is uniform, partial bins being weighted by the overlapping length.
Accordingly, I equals 1.82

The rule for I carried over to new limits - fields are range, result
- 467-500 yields 1.94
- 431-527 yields 1.99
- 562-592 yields 1.71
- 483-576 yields 1.92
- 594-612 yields 1.81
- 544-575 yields 1.87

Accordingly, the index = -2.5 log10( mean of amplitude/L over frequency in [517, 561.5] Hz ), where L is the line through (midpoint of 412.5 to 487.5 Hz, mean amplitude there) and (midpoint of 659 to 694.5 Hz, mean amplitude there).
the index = 0.047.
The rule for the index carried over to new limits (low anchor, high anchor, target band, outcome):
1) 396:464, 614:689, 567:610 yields 0.11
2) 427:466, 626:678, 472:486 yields 0.02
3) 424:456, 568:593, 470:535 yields -0.07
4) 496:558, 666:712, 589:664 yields 0.10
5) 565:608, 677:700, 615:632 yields 0.03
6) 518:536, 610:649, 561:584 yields 0.11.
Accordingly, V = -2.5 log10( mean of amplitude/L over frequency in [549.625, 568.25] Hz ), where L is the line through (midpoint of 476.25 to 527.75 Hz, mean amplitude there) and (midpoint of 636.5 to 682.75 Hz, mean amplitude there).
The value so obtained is 0.06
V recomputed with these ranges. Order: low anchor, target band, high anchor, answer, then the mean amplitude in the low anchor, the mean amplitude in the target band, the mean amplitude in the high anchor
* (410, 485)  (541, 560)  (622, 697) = 0.05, 1.98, 1.87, 1.93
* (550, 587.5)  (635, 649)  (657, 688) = 0.04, 1.75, 1.85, 1.99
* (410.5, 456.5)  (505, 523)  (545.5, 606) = -0.08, 1.98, 2.01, 1.79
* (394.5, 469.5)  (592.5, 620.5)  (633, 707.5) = 0.09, 1.99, 1.83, 1.99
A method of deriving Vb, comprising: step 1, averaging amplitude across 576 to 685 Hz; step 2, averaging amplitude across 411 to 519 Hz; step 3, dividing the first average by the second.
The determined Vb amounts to 0.93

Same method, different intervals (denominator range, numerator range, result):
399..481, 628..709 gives 1.00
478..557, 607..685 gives 0.98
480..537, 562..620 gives 0.90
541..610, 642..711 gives 1.13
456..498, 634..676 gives 0.98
